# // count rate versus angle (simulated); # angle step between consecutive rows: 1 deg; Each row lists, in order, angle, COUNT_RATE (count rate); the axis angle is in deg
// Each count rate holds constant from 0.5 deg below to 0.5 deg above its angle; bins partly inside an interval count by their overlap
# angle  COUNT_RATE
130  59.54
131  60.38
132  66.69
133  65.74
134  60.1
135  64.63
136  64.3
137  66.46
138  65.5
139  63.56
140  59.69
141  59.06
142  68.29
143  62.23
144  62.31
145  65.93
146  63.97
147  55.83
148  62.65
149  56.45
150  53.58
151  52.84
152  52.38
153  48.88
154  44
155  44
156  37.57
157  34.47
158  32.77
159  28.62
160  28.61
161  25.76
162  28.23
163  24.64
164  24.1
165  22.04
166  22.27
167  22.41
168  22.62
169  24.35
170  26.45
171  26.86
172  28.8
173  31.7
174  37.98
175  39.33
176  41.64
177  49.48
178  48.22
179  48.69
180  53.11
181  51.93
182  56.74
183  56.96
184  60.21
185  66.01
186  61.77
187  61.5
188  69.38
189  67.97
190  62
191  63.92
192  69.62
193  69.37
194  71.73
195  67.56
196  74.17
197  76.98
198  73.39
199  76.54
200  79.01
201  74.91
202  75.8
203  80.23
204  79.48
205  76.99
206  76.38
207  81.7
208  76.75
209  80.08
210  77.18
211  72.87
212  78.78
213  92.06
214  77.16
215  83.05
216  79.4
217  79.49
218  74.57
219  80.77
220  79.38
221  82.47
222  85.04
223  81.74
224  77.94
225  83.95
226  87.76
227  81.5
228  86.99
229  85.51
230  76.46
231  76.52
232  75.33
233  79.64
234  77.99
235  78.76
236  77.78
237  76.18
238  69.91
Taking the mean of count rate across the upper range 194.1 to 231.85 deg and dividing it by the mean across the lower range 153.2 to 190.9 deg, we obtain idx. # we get 1.92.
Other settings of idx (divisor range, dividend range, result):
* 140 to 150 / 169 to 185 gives 0.72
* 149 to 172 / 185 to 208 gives 2.16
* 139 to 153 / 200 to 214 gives 1.32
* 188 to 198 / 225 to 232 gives 1.18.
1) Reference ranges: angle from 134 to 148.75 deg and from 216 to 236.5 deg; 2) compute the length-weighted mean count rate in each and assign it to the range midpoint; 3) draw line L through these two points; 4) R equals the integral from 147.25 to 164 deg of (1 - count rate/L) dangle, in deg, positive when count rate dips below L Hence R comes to 6.4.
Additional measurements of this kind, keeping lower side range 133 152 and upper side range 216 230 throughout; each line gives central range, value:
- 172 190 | 4.72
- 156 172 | 9.59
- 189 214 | 0.40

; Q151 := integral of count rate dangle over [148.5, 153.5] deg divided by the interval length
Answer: 52.8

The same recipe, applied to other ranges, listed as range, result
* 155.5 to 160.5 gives 32.4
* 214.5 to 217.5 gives 80.6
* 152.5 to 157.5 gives 41.8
